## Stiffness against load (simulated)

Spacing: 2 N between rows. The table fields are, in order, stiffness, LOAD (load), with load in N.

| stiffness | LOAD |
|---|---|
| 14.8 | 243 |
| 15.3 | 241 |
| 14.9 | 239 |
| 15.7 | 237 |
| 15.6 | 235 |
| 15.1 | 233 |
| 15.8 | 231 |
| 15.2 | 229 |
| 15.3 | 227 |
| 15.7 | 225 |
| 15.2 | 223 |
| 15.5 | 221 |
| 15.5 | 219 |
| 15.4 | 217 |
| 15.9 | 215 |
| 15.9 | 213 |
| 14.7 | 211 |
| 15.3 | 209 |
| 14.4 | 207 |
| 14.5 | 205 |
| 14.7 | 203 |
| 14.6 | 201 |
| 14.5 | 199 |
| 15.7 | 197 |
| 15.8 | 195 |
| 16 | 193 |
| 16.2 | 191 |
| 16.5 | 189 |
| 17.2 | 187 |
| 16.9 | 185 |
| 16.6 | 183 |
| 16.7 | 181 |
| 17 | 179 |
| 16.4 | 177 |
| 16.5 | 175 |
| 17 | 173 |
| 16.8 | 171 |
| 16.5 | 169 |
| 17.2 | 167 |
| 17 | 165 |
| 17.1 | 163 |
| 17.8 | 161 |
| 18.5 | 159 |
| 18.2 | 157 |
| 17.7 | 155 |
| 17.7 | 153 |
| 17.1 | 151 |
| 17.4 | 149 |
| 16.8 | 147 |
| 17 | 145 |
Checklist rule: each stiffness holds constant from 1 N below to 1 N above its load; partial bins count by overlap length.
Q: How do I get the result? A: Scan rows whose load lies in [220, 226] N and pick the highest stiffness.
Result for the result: 15.7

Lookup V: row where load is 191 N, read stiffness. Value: 16.2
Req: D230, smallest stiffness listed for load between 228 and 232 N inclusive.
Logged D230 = 15.2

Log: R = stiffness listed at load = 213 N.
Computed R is 15.9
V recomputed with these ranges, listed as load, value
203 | 14.7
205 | 14.5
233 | 15.1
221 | 15.5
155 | 17.7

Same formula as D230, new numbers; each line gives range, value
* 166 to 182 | 16.4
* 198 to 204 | 14.5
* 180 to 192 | 16.2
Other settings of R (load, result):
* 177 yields 16.4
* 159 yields 18.5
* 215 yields 15.9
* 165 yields 17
